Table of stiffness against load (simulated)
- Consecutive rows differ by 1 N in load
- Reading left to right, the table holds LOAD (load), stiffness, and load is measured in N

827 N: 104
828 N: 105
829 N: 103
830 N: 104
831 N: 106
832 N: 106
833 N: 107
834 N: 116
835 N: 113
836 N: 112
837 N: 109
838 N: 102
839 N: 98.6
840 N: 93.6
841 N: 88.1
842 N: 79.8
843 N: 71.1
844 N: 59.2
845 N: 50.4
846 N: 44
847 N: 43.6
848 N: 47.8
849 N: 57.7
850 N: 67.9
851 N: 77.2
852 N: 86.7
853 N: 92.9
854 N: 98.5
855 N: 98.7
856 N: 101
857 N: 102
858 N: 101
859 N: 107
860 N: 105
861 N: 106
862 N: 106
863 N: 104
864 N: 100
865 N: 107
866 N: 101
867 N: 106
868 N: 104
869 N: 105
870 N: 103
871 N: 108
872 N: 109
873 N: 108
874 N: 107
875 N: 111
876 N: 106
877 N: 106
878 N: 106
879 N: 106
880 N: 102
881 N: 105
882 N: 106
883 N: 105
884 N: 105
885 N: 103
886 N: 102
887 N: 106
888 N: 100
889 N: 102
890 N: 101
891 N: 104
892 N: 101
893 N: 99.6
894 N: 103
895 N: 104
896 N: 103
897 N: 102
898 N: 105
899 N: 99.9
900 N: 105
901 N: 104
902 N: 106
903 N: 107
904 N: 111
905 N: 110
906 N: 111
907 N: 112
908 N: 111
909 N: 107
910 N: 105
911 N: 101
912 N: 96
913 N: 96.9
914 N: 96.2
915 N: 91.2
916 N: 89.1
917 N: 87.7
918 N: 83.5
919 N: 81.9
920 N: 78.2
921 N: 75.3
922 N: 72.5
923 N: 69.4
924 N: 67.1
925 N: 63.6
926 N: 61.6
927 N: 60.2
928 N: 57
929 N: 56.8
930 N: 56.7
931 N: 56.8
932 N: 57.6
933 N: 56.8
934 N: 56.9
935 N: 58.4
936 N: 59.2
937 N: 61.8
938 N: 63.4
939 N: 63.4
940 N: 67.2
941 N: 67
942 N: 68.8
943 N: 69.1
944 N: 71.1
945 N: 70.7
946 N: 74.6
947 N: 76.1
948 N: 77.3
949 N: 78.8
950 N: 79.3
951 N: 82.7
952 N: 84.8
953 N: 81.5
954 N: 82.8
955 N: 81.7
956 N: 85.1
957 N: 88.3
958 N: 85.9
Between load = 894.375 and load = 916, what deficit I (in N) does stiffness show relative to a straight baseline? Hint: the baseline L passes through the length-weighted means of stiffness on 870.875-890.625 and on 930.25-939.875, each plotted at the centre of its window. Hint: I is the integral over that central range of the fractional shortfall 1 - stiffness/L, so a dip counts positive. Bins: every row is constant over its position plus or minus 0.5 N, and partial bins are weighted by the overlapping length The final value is -4.92 N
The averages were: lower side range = 105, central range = 104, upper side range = 59.6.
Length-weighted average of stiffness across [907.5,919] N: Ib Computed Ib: 96.1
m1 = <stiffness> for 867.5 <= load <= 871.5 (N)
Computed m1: 105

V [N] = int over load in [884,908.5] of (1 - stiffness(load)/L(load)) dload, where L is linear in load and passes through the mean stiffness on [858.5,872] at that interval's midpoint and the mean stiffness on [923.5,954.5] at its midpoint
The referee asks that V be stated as -4.35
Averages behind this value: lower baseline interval 105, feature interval 105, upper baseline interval 67.4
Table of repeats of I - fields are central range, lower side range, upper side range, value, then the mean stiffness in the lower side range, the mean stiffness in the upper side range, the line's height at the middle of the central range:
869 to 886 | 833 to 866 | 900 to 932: -3.4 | 89.4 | 86.4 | 88.1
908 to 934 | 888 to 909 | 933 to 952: 3.1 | 105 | 69.3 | 86.7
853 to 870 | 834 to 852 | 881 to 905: -2.9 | 78.7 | 104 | 88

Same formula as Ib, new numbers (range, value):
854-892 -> 104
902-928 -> 89.5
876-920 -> 102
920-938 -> 62.1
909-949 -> 72.9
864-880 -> 106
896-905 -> 105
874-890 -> 105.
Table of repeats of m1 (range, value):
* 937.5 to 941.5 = 65.2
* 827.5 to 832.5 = 105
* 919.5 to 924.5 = 72.5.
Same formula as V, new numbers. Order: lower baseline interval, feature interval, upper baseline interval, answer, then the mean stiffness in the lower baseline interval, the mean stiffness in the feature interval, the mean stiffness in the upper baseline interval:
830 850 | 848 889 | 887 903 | -2.7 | 84.5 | 100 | 103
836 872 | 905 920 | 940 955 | -3.0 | 90.1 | 97.6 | 75.9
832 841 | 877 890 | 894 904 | 0.1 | 105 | 104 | 104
